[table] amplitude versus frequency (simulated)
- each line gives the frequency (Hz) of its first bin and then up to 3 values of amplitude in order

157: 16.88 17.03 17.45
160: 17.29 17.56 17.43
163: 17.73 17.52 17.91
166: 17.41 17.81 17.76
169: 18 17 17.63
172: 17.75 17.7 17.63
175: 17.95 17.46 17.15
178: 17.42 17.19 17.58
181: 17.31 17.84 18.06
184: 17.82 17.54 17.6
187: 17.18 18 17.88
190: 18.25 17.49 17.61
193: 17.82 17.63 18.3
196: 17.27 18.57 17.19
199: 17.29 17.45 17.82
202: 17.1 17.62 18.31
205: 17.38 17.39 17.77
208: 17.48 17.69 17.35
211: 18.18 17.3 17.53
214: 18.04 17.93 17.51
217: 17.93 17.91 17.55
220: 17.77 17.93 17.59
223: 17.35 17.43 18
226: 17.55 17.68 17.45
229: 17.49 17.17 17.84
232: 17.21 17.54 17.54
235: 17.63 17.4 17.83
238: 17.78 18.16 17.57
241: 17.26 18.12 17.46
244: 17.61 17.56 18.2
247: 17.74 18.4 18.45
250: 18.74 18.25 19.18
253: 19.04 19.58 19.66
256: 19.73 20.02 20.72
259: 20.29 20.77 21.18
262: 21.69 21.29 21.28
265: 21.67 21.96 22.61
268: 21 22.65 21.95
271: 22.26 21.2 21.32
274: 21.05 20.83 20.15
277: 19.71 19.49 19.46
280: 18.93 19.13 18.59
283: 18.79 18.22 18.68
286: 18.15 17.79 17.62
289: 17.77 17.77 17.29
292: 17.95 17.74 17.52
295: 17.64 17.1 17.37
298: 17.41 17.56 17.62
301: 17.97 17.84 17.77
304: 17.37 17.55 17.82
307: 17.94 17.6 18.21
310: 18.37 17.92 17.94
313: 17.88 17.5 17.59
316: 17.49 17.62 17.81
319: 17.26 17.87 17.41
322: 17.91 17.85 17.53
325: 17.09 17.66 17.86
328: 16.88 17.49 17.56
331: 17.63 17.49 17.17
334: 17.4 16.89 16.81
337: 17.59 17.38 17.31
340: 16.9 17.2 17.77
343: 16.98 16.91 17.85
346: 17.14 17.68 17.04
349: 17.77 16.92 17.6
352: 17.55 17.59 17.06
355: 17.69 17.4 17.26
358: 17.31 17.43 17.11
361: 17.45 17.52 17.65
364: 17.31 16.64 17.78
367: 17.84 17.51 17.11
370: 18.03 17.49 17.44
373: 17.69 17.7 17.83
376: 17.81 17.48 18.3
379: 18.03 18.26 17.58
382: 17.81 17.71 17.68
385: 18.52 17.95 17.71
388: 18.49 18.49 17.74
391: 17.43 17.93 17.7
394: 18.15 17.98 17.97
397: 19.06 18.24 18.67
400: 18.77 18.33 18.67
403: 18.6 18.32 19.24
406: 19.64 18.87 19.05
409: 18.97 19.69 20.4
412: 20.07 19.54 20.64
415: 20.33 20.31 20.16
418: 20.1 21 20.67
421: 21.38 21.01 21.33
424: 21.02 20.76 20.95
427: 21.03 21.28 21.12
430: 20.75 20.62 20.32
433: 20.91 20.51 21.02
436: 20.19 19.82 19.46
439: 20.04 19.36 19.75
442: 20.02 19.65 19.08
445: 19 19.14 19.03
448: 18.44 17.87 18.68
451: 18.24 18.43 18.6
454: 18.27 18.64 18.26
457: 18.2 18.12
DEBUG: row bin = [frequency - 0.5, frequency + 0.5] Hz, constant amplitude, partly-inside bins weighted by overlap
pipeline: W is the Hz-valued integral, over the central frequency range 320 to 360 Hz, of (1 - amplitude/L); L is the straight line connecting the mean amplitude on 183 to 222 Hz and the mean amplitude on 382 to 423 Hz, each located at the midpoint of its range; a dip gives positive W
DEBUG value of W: 2.7 Hz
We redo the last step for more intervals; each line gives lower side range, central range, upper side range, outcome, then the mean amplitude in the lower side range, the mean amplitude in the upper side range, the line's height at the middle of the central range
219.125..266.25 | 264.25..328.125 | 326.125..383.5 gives -1.88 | 18.6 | 17.5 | 18.1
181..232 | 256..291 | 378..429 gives -3.75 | 17.7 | 19.2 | 18.2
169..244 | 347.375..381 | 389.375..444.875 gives 2.88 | 17.6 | 19.7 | 19.2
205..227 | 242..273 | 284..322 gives -4.14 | 17.7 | 17.7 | 17.7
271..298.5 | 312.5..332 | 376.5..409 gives 1.07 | 18.8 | 18.3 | 18.6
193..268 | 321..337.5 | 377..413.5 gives 0.90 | 18.4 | 18.5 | 18.4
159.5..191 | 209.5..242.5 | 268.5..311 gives 0.80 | 17.6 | 18.7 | 18.1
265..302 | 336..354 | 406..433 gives 2.20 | 19.2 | 20.4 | 19.8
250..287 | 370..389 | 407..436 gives 2.37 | 20.2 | 20.5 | 20.4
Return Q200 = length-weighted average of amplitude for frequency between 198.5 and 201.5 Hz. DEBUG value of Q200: 17.5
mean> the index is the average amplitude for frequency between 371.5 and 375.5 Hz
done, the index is 17.7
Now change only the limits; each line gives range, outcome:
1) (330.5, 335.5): 17.3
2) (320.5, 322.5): 17.7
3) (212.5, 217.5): 17.8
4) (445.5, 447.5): 19.1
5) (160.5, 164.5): 17.6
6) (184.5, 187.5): 17.4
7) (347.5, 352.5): 17.4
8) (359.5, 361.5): 17.3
